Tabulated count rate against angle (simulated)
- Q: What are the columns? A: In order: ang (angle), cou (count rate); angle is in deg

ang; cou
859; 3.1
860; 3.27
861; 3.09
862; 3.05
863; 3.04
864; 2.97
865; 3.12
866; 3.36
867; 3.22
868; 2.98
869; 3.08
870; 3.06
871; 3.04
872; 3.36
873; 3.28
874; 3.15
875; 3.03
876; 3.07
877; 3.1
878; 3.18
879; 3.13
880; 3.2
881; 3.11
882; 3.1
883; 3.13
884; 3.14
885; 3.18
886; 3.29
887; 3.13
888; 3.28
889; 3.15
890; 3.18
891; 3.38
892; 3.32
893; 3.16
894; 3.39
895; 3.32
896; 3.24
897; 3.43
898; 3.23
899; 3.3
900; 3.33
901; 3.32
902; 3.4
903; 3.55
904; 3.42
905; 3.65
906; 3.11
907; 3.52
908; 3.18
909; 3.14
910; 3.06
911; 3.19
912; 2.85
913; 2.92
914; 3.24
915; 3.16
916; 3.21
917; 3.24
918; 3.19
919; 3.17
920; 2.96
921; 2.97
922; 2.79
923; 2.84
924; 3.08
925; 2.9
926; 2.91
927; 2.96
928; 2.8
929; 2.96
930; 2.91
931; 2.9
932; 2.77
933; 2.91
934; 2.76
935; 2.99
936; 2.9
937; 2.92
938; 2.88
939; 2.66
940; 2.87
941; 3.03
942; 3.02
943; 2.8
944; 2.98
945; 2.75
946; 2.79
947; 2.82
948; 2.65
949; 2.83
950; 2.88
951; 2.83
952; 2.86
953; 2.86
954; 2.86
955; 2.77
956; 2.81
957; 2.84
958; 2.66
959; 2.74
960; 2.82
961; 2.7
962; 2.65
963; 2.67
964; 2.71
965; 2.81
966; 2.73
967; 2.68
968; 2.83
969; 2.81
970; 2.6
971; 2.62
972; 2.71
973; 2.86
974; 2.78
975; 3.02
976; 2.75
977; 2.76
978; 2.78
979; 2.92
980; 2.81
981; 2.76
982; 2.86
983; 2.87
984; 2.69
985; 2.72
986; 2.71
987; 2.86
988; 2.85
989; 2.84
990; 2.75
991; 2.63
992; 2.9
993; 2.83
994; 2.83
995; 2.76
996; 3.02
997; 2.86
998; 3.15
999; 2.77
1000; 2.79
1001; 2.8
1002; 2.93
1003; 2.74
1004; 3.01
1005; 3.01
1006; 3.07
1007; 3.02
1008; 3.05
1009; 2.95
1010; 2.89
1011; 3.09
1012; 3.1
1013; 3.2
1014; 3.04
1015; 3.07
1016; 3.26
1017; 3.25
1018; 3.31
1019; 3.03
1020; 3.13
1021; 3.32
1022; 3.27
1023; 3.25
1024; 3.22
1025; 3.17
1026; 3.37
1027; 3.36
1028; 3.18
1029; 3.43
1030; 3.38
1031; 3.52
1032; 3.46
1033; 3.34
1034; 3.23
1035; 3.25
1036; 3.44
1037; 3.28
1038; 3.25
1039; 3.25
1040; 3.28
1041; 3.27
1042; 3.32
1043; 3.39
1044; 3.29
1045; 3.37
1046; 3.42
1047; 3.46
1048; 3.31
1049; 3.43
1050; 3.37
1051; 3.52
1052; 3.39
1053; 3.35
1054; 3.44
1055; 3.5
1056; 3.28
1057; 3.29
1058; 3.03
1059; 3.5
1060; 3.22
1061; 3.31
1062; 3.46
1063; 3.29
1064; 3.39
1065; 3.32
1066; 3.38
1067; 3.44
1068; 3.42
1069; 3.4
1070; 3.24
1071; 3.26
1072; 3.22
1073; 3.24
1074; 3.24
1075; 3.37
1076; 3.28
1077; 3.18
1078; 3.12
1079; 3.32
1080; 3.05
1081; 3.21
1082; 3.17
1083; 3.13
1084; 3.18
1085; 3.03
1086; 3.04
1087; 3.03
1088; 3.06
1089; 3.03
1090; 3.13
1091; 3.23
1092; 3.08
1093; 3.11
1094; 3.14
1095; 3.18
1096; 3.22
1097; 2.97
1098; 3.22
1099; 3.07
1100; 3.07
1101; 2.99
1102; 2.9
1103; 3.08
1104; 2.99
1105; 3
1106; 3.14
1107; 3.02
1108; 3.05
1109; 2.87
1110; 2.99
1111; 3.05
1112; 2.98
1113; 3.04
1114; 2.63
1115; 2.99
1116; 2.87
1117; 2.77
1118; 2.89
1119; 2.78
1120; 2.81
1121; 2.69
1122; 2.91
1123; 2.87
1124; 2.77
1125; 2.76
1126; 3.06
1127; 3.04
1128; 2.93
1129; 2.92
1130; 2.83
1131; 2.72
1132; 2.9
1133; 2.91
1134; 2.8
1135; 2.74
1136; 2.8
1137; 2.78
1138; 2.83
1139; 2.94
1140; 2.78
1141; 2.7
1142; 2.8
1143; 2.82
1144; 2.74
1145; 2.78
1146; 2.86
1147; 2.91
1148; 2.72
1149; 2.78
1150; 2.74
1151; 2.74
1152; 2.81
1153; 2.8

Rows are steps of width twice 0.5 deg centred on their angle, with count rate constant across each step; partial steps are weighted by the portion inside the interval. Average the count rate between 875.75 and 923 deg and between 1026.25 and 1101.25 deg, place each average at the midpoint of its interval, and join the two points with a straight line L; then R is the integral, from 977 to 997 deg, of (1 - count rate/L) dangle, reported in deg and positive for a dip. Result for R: 2.6 deg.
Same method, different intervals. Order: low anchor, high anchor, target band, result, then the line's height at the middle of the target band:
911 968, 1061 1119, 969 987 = 1.0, 2.94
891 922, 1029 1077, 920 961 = 5.1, 3.26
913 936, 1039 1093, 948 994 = 4.4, 3.08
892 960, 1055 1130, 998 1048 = -2.0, 3.07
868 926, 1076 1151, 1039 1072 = -3.7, 3.02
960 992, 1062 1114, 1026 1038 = -1.6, 2.96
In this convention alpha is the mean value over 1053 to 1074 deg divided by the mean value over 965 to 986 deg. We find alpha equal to 1.2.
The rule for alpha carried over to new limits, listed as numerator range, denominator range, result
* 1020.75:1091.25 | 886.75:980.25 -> 1.11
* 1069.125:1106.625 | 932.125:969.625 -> 1.12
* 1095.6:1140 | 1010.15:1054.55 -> 0.89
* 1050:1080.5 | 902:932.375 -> 1.07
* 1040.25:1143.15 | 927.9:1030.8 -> 1.07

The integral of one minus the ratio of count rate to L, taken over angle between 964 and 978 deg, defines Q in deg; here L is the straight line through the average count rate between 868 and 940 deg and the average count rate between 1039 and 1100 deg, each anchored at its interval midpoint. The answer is 1.8 deg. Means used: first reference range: 3.12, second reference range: 3.26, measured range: 2.76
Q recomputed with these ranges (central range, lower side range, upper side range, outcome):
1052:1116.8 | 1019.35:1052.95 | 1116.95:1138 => -1.9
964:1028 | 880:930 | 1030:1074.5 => 6.7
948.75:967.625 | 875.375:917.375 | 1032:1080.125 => 2.8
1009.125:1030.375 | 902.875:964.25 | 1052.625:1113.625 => -0.8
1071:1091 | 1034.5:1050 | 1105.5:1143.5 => -0.3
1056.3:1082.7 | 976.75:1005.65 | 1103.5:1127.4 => -3.6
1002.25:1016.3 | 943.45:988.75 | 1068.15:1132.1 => -0.8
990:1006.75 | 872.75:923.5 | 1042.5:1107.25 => 1.8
